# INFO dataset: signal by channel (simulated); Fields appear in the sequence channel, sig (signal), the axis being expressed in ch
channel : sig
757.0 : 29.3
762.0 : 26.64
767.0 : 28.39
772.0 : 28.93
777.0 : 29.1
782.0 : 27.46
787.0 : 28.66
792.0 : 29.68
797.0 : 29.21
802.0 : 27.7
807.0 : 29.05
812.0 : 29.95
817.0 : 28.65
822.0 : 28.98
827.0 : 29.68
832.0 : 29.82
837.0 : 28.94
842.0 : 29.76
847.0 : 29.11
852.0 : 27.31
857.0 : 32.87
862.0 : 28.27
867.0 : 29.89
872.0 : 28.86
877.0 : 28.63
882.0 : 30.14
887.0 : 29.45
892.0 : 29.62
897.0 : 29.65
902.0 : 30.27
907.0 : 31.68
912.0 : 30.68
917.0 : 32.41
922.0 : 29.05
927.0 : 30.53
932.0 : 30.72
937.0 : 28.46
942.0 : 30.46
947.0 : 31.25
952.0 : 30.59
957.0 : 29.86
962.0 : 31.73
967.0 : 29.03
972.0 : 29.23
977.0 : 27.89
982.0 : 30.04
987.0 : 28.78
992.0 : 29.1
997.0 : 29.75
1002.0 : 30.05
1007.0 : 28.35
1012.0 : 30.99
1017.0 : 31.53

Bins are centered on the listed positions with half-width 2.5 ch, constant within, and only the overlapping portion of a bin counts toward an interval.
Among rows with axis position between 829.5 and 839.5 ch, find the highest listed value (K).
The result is 29.82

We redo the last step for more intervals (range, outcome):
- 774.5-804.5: 29.68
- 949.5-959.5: 30.59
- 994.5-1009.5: 30.05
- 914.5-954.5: 32.41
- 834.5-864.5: 32.87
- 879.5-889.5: 30.14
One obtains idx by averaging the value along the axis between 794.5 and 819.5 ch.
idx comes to 28.9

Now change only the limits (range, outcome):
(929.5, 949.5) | 30.2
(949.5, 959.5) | 30.2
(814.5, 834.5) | 29.3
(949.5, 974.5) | 30.1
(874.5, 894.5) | 29.5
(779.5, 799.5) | 28.8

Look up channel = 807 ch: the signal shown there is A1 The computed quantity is 29.05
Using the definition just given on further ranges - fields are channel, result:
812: 29.95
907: 31.68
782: 27.46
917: 32.41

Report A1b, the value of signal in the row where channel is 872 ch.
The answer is 28.86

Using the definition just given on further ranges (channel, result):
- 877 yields 28.63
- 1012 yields 30.99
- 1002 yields 30.05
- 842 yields 29.76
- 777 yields 29.1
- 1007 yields 28.35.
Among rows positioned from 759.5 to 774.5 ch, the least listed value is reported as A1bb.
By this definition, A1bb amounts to 26.64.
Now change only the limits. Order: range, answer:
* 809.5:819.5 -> 28.65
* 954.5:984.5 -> 27.89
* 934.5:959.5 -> 28.46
